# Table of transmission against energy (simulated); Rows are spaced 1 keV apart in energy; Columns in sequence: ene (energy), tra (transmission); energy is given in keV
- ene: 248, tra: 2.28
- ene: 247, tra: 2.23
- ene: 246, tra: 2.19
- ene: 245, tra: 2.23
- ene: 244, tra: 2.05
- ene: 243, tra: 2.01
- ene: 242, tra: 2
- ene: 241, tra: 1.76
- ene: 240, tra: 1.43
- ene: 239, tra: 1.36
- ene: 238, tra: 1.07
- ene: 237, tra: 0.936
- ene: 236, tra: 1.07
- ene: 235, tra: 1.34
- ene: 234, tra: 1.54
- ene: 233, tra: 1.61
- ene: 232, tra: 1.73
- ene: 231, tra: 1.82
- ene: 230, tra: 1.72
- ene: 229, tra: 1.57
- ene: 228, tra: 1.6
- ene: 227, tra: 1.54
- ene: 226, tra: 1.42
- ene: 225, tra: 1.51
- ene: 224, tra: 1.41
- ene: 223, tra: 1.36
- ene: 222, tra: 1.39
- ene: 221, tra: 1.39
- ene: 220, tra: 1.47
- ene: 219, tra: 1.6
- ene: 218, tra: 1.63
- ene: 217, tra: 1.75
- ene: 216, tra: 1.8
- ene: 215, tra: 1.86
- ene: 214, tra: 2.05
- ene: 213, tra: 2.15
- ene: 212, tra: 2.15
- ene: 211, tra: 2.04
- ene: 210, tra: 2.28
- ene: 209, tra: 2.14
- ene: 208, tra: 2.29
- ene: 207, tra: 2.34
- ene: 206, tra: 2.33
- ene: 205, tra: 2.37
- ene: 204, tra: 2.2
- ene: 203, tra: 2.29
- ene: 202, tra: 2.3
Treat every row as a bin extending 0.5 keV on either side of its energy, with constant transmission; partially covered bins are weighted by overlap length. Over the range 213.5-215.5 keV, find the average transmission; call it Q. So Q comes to 1.96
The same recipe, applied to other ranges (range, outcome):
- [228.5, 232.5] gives 1.71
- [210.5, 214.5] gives 2.1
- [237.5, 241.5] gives 1.41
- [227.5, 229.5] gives 1.58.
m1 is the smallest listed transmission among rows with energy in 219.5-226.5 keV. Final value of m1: 1.36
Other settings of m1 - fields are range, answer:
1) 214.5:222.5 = 1.39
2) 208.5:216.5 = 1.8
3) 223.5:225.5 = 1.41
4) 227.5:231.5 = 1.57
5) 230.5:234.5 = 1.54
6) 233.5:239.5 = 0.936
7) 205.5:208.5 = 2.29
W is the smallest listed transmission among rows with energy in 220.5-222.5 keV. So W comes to 1.39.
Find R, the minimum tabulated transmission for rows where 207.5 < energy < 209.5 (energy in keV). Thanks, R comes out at 2.14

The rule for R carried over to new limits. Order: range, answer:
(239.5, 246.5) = 1.43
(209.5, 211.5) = 2.04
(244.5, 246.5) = 2.19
